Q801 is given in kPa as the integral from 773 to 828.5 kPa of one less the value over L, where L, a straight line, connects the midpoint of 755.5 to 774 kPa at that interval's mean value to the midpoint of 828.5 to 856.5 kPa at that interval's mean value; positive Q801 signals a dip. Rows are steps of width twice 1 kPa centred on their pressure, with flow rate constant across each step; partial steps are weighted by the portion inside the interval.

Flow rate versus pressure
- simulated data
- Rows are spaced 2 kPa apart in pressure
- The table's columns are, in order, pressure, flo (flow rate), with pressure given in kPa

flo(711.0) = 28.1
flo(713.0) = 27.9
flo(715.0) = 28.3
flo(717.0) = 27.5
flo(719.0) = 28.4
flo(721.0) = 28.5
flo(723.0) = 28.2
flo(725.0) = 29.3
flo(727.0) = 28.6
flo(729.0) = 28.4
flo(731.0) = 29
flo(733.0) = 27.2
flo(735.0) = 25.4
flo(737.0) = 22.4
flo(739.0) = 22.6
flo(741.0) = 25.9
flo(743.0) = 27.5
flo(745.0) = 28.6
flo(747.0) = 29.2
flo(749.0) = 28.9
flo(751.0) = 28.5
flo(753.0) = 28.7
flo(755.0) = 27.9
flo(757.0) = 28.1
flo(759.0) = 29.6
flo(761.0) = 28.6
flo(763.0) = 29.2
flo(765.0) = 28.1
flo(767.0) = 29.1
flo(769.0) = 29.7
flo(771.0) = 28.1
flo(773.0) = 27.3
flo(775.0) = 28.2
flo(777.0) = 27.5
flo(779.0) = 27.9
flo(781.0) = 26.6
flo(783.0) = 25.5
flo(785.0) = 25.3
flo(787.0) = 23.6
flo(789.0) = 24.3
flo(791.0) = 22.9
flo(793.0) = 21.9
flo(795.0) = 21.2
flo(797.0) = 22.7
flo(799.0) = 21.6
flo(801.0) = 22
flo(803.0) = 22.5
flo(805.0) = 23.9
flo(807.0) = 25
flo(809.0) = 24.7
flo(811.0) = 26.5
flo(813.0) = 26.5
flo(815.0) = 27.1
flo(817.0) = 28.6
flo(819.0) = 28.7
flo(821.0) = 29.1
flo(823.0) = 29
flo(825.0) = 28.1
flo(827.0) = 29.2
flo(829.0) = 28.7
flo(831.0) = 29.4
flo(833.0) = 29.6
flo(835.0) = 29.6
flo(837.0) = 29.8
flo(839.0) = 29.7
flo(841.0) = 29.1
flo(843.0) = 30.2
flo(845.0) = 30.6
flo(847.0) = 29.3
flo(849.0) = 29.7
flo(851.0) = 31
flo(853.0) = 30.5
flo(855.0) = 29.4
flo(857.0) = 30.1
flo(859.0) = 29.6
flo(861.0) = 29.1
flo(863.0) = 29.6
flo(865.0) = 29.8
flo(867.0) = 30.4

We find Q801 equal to 6.8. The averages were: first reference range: 28.6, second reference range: 29.8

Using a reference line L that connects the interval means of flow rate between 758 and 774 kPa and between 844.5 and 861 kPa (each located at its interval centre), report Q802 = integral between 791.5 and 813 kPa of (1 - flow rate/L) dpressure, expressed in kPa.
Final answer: 4.3 kPa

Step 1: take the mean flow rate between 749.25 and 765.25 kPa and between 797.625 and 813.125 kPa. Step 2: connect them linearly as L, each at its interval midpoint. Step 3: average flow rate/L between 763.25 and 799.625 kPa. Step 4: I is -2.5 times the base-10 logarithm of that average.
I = 0.02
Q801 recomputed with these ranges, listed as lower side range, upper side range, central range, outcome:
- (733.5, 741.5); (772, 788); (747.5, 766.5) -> -2.6 kPa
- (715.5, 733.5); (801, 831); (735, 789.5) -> 0.9 kPa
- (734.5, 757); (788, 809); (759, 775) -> -2.1 kPa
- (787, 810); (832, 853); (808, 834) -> -1.5 kPa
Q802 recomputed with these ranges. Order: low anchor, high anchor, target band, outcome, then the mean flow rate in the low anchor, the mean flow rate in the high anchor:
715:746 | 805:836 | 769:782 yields -0.1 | 27.2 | 27.9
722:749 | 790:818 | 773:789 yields -0.7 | 27.2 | 24.1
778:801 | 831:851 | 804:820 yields 0.1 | 23.9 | 29.8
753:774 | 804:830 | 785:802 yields 3.2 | 28.6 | 27.3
